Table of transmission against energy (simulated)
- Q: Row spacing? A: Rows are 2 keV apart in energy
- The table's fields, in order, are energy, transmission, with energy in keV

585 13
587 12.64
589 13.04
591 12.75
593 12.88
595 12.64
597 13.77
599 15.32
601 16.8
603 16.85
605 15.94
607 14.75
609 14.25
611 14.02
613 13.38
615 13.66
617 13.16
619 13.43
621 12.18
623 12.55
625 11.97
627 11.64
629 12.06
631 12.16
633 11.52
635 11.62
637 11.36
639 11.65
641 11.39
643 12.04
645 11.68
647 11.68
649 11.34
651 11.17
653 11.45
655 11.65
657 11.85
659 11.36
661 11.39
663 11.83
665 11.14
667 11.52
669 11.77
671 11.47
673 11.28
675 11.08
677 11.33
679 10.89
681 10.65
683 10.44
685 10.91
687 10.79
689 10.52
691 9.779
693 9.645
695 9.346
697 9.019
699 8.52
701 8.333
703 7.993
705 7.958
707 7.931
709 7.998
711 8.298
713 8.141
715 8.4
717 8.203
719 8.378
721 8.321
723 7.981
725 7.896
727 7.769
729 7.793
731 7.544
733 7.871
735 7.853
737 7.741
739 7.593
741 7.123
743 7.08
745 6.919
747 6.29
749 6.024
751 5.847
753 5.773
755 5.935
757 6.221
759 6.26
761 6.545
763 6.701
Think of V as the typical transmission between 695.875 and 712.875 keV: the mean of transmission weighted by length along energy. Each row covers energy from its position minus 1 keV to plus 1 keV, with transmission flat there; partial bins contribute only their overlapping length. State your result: 8.26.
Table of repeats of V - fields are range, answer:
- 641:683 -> 11.4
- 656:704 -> 10.5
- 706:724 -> 8.18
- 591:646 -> 13.1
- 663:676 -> 11.4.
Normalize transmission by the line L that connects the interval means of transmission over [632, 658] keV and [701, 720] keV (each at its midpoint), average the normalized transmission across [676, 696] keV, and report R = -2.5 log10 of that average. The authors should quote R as -0.11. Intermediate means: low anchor 11.6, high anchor 8.15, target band 10.4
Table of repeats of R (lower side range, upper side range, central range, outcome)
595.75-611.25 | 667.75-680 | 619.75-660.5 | 0.13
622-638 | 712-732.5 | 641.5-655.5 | -0.05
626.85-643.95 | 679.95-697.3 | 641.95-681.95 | -0.05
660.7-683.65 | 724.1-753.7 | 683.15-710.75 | 0.07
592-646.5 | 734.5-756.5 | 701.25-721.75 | 0.03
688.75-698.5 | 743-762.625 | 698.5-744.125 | 0.00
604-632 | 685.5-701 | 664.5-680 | -0.07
